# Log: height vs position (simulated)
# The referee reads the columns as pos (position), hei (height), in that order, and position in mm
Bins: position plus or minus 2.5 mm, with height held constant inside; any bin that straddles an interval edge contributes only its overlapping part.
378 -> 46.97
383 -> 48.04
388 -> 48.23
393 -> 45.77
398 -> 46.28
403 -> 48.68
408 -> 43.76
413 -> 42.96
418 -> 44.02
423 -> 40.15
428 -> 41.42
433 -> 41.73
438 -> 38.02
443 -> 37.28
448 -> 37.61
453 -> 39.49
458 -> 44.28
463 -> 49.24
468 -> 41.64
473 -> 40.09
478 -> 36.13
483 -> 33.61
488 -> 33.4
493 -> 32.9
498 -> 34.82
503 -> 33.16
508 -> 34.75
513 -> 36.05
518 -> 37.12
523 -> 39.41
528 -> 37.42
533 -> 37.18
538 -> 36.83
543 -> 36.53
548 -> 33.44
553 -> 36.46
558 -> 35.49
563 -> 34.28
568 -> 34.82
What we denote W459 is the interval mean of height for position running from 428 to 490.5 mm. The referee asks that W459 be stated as 39.5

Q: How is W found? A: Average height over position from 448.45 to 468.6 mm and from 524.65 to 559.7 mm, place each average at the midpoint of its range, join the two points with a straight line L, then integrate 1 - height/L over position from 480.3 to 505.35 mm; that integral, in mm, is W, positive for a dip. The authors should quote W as 4.2 mm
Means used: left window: 43.2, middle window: 33.6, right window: 36.3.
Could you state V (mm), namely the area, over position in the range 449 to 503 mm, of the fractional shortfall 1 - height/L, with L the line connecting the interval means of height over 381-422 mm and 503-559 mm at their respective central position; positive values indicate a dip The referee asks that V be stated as 2.81 mm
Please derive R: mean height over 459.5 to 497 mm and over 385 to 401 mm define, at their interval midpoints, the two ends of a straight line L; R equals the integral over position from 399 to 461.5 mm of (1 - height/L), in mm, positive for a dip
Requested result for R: 1.76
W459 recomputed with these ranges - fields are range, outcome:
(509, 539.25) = 37.2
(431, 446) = 38.9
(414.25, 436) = 41.8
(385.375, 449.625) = 42.8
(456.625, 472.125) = 44.6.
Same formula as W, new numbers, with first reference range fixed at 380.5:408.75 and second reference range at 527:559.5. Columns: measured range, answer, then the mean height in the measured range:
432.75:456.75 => 2.5 mm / 38.8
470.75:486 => 1.7 mm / 36.4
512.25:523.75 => 0.2 mm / 37.5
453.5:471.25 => -0.9 mm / 44.2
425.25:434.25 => 0.6 mm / 41.5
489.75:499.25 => 1.4 mm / 33.7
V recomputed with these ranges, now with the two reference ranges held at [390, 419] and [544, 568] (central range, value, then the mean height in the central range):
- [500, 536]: 1.1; 36.4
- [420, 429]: 0.6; 40.9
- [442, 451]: 1.0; 37.6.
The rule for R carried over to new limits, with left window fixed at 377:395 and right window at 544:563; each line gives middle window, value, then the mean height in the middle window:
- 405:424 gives 0.91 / 43.1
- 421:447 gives 2.52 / 39.6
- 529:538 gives -0.13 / 37.1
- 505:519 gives 0.87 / 35.8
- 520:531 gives -0.33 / 38.3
